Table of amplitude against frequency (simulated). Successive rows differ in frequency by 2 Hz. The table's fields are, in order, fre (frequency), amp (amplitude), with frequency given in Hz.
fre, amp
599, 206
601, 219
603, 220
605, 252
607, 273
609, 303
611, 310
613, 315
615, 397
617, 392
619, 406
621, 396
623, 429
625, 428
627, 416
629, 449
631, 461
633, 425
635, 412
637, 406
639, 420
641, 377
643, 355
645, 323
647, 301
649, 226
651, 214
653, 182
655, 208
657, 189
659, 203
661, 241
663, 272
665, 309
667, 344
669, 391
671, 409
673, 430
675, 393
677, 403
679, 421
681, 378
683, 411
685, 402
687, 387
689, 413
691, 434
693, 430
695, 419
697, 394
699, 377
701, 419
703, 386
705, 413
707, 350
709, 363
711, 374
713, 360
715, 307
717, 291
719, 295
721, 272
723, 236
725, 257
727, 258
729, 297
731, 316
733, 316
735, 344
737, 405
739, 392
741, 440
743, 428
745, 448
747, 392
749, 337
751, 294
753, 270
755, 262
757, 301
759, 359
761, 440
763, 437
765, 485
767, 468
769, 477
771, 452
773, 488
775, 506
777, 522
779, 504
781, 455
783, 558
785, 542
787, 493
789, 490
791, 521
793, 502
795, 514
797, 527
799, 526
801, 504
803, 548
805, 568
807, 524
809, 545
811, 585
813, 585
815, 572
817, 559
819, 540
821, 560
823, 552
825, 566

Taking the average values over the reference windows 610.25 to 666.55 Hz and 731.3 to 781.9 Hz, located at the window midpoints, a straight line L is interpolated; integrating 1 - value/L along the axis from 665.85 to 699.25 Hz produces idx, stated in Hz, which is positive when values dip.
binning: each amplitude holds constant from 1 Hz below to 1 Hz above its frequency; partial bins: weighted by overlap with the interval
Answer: -3.5 Hz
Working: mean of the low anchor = 338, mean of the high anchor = 408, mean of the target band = 402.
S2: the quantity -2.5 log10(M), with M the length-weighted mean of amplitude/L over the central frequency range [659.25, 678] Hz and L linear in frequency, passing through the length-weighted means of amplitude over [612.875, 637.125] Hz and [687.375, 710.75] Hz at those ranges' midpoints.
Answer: 0.162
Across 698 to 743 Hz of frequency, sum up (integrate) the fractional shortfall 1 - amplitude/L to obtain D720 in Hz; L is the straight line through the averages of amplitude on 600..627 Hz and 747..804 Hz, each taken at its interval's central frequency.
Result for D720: 8.0 Hz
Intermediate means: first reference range 337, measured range 341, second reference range 455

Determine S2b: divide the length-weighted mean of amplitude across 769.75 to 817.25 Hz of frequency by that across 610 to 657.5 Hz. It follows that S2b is 1.48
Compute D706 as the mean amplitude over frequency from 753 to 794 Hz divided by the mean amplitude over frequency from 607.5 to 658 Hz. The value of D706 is 1.31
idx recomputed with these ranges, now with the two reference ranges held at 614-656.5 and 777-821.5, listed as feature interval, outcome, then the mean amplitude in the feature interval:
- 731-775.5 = 8.33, 394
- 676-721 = 4.75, 381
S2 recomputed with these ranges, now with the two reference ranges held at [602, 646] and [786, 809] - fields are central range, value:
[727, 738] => 0.38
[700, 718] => 0.22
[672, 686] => 0.03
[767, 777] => 0.03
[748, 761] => 0.47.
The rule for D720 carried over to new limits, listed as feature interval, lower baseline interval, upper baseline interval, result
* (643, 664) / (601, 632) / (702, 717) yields 6.87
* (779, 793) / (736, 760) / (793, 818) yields -0.78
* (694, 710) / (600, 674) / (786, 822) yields 0.84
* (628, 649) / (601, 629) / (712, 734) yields -3.06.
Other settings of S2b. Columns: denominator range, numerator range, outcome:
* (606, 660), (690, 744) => 1.04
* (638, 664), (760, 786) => 1.80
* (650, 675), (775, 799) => 1.78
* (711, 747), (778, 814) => 1.57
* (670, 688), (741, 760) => 0.86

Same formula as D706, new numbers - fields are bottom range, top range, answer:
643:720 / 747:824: 1.40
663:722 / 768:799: 1.34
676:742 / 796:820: 1.51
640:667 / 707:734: 1.15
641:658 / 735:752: 1.51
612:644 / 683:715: 0.97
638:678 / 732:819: 1.50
